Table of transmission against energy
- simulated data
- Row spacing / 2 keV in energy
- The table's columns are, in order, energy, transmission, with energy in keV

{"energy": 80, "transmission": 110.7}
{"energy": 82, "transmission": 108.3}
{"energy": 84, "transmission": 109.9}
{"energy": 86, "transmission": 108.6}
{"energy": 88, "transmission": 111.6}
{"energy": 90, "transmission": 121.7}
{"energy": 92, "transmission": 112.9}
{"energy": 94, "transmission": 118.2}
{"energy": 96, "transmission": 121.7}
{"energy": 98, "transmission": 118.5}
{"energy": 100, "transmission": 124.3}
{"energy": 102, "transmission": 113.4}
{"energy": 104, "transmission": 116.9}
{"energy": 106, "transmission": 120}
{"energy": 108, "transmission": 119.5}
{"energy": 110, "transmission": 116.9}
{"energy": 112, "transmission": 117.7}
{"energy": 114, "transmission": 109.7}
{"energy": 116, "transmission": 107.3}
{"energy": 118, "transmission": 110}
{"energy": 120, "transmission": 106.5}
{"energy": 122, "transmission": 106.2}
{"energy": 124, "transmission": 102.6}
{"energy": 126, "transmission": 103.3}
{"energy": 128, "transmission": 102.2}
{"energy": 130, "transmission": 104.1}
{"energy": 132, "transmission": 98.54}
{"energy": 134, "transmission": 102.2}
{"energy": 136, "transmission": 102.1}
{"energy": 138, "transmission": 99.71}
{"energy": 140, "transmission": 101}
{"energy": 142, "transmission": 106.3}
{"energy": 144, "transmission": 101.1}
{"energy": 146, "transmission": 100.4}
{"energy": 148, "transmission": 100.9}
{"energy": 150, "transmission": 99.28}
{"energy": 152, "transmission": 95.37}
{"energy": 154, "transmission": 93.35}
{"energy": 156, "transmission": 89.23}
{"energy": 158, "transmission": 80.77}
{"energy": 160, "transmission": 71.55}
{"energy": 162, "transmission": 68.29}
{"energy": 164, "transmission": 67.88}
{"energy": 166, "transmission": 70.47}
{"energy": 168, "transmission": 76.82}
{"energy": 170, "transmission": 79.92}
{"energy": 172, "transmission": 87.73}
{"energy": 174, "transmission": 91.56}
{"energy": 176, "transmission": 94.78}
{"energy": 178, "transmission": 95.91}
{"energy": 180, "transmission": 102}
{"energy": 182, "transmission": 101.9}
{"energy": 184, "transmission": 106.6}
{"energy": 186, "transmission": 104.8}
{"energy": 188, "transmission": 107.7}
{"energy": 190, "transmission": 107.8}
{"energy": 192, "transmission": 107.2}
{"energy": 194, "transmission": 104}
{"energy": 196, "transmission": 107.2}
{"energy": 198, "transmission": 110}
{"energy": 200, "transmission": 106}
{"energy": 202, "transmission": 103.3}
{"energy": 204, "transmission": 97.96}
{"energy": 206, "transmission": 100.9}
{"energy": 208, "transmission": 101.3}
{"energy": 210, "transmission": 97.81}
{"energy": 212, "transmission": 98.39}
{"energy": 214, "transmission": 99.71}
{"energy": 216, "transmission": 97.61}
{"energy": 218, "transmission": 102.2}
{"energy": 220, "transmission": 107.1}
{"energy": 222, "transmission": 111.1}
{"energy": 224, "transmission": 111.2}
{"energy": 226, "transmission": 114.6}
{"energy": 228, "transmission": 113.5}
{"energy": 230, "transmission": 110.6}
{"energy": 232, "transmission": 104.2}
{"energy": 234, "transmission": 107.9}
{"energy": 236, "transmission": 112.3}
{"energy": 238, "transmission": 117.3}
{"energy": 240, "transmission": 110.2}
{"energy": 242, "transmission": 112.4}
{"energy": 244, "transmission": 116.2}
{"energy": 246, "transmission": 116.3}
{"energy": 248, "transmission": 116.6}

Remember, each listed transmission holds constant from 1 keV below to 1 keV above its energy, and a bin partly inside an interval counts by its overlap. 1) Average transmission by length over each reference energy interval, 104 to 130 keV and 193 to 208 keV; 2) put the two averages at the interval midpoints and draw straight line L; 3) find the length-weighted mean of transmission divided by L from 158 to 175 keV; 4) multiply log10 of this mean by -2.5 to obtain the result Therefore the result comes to 0.35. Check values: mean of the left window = 110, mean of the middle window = 77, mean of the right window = 104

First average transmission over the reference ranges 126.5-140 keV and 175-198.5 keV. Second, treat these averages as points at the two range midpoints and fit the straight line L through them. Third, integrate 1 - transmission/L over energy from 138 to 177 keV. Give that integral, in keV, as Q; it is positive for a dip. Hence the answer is 5.35 keV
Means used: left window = 102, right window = 104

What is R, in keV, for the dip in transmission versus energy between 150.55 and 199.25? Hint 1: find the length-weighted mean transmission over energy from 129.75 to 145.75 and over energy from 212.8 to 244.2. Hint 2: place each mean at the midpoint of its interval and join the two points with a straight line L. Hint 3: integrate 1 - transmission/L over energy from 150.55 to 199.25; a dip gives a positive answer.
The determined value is 5.6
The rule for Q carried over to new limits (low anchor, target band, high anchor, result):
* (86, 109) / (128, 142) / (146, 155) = 0.2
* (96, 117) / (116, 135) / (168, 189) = 1.2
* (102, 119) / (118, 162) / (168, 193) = 4.0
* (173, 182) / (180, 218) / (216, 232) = -0.4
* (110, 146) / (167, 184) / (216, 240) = 2.4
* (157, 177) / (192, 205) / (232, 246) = -1.6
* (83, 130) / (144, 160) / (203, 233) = 2.4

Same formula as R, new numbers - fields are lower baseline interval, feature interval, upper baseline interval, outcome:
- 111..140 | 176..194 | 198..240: 0.3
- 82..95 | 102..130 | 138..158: -1.1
